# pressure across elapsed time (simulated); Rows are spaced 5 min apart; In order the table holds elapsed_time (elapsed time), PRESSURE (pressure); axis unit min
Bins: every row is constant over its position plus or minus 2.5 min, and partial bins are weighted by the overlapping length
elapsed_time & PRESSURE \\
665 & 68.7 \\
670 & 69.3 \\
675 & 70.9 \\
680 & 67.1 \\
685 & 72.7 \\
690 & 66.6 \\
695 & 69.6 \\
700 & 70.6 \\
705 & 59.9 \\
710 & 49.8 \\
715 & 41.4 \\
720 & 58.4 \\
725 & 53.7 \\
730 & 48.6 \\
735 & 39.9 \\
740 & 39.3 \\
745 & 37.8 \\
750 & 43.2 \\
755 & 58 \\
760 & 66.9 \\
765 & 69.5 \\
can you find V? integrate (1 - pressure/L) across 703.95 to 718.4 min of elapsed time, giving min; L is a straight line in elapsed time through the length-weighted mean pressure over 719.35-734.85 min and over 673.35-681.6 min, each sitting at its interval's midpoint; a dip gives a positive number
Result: 1.8 min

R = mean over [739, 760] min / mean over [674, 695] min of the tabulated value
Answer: 0.7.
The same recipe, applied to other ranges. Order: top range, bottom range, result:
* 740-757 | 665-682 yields 0.65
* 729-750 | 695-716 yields 0.71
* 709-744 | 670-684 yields 0.67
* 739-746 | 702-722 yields 0.73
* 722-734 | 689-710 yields 0.77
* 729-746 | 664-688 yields 0.59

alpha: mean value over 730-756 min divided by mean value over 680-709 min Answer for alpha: 0.65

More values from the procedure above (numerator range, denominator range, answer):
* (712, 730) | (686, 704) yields 0.74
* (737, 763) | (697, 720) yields 0.88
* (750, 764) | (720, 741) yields 1.26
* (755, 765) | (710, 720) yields 1.37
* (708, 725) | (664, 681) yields 0.73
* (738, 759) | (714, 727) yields 0.89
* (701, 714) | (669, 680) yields 0.79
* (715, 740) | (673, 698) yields 0.69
